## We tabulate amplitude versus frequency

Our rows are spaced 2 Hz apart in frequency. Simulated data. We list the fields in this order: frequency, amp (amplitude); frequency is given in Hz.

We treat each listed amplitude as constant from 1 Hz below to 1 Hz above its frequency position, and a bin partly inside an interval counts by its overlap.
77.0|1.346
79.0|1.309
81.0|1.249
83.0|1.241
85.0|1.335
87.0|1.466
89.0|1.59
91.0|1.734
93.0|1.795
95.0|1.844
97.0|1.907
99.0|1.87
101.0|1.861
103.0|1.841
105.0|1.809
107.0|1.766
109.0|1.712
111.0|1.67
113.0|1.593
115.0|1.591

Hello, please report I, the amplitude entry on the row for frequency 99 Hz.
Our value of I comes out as 1.87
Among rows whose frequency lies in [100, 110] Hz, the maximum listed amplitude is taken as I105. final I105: 1.861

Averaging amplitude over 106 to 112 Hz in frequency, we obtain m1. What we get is 1.72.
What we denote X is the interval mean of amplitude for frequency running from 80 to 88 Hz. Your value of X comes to 1.32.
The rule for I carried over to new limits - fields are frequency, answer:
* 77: 1.346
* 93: 1.795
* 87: 1.466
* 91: 1.734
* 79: 1.309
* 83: 1.241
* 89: 1.59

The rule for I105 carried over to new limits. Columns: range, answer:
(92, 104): 1.907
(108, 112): 1.712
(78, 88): 1.466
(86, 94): 1.795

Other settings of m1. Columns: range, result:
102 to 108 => 1.81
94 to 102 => 1.87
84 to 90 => 1.46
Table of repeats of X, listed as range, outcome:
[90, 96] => 1.79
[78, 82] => 1.28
